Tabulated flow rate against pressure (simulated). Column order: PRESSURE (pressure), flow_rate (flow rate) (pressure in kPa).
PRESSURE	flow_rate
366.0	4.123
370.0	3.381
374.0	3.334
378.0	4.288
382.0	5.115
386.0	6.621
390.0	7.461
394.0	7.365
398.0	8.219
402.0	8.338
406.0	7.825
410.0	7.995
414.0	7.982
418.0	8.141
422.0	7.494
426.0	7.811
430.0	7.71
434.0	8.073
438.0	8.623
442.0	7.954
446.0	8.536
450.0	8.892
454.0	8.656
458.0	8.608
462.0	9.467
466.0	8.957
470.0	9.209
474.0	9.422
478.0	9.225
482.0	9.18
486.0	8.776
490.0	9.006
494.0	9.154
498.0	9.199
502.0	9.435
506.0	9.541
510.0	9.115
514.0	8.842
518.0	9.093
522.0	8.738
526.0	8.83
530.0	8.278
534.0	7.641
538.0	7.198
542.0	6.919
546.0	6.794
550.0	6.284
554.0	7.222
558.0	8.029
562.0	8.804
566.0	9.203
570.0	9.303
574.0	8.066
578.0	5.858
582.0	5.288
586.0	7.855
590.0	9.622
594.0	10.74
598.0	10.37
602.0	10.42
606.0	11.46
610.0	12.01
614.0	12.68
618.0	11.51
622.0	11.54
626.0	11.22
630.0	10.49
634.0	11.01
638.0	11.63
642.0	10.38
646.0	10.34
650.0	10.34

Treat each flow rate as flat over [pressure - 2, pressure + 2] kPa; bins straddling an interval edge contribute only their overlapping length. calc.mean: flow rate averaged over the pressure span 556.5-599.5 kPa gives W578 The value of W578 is 8.45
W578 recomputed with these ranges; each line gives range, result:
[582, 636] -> 10.6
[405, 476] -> 8.42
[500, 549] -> 8.33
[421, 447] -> 8.03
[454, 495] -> 9.08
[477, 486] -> 9.11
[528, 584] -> 7.49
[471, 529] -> 9.1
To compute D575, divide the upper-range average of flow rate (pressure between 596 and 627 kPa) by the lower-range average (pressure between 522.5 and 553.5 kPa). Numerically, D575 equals 1.53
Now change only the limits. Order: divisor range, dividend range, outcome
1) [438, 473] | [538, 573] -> 0.89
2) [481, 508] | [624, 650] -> 1.18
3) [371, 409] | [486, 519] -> 1.42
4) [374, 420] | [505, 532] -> 1.26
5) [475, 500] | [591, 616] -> 1.23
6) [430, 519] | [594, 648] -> 1.25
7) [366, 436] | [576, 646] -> 1.50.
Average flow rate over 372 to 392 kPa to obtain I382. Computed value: 5.36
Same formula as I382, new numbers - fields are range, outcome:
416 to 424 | 7.82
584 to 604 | 9.8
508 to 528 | 8.92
